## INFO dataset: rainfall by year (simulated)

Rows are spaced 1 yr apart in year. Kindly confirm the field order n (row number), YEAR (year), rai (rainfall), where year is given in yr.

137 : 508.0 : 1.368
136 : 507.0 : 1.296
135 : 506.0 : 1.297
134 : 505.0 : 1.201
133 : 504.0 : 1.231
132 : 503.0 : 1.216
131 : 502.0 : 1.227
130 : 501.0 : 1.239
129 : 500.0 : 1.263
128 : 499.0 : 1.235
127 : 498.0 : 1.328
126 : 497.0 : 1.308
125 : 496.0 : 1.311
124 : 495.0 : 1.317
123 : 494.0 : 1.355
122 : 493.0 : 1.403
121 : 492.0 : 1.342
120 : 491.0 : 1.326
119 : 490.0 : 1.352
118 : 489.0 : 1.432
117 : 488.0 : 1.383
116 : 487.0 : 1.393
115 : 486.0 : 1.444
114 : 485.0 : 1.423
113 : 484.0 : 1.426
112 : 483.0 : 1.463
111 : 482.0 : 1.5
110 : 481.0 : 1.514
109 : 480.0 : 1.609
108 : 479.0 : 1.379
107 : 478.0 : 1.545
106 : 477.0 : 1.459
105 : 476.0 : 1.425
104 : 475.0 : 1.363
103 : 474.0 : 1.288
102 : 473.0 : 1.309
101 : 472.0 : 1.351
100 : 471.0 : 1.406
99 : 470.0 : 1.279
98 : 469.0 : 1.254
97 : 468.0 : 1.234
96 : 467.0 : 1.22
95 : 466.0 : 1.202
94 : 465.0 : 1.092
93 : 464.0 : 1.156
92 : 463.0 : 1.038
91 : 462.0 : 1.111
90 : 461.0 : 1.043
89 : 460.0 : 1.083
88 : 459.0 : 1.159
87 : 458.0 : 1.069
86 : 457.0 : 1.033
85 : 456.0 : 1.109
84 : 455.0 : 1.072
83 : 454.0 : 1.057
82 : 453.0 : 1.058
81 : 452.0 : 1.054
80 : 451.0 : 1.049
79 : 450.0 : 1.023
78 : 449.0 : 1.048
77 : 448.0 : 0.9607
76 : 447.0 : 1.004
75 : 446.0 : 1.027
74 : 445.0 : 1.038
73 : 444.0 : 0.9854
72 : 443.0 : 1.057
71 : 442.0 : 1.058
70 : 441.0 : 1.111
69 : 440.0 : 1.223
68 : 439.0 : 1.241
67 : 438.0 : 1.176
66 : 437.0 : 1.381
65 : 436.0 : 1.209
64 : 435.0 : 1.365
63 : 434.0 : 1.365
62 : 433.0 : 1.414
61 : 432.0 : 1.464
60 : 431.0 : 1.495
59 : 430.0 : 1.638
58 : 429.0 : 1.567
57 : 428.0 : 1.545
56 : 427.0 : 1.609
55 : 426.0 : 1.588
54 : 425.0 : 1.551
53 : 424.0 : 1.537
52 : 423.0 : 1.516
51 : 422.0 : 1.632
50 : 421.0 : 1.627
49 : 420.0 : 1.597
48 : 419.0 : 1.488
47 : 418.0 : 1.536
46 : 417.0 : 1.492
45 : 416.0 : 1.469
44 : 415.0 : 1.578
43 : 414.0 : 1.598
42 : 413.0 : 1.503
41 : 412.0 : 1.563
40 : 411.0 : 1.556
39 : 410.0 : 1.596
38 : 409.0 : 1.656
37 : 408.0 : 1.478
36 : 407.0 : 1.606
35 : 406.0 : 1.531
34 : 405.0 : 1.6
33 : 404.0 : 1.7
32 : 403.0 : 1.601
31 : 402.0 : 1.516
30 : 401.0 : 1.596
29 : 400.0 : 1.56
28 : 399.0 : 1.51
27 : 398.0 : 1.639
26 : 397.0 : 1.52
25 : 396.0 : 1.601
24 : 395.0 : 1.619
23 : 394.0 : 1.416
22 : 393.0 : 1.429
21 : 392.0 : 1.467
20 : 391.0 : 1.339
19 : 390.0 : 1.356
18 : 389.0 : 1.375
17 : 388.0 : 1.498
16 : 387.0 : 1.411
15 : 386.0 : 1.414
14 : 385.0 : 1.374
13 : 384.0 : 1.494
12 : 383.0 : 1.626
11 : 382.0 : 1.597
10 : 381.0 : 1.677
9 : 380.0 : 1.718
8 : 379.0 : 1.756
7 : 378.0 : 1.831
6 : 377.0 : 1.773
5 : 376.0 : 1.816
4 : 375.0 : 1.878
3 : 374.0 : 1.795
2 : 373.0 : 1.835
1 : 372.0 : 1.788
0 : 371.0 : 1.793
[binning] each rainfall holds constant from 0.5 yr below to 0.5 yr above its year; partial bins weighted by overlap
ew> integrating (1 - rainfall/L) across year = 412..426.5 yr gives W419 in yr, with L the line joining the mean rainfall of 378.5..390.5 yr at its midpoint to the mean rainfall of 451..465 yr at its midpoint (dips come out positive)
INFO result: -2.6 yr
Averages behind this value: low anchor 1.52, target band 1.55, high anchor 1.08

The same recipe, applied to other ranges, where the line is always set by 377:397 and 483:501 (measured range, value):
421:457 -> 4.52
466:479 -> 0.44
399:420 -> -0.93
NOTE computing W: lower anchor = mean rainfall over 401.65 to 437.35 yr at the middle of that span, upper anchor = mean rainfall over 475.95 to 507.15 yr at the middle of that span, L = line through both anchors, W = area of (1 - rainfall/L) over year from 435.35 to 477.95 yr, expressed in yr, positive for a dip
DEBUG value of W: 8.4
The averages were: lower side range 1.53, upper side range 1.36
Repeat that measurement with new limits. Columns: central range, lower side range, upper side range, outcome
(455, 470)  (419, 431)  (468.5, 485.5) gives 3.34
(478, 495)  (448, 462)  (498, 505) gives -3.46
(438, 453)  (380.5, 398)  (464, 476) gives 3.06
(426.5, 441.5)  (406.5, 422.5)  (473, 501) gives 1.27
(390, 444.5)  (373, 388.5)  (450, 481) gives -0.36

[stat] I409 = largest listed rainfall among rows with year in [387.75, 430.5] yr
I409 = 1.7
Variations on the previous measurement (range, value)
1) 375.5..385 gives 1.831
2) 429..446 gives 1.638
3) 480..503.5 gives 1.609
